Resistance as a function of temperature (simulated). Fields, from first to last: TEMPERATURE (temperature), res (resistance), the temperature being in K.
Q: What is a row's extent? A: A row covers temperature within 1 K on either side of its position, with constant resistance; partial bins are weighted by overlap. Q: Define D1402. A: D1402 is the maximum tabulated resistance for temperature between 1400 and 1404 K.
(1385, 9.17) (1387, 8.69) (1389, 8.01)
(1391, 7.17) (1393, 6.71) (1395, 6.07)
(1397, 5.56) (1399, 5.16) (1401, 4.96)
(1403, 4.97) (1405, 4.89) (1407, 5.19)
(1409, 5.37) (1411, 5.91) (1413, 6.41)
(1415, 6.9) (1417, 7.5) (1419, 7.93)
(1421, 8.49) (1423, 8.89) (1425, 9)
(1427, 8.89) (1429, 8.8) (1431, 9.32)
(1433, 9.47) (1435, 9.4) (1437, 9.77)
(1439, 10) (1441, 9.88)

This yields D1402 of 4.97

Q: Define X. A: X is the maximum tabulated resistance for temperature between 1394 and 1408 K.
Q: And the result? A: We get 6.07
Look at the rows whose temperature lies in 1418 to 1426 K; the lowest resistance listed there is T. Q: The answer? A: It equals 7.93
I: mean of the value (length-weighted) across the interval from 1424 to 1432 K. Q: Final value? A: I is 9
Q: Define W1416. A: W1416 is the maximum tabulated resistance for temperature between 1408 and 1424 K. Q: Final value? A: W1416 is 8.89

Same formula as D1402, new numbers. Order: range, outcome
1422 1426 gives 9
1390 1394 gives 7.17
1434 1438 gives 9.77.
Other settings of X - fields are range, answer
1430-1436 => 9.47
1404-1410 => 5.37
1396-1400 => 5.56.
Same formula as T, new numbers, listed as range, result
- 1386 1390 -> 8.01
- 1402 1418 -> 4.89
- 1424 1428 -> 8.89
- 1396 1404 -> 4.96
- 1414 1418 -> 6.9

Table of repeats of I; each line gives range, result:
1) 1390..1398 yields 6.38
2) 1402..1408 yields 5.02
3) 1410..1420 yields 6.93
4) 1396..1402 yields 5.23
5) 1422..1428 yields 8.93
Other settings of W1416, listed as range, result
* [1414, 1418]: 7.5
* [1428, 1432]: 9.32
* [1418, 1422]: 8.49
